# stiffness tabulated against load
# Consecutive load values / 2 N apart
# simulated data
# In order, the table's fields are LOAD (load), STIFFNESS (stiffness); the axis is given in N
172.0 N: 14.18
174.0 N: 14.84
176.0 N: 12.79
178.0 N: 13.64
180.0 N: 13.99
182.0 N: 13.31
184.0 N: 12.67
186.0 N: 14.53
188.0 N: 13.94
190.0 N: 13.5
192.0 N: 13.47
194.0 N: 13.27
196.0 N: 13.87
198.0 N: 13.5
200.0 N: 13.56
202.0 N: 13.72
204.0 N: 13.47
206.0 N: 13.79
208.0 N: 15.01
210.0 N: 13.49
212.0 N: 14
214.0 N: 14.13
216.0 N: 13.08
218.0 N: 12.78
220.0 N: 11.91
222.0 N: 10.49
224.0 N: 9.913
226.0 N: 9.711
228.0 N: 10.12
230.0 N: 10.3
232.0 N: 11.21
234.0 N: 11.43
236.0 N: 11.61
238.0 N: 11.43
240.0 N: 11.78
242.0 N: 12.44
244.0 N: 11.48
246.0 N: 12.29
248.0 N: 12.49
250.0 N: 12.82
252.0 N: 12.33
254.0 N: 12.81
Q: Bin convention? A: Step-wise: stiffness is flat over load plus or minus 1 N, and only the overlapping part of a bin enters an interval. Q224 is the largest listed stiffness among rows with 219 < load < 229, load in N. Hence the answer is 11.91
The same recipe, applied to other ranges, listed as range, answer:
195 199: 13.87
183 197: 14.53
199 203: 13.72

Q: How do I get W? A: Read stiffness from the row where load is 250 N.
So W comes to 12.82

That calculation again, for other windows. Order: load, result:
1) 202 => 13.72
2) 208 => 15.01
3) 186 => 14.53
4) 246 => 12.29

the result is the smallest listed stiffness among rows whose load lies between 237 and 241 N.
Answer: 11.43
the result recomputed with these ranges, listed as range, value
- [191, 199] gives 13.27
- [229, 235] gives 10.3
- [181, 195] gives 12.67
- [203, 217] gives 13.08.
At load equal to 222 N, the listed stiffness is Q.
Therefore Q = 10.49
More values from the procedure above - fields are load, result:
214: 14.13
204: 13.47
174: 14.84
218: 12.78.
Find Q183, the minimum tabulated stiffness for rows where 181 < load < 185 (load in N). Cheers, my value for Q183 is 12.67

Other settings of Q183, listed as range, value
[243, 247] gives 11.48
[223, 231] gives 9.711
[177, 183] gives 13.31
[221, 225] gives 9.913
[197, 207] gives 13.47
